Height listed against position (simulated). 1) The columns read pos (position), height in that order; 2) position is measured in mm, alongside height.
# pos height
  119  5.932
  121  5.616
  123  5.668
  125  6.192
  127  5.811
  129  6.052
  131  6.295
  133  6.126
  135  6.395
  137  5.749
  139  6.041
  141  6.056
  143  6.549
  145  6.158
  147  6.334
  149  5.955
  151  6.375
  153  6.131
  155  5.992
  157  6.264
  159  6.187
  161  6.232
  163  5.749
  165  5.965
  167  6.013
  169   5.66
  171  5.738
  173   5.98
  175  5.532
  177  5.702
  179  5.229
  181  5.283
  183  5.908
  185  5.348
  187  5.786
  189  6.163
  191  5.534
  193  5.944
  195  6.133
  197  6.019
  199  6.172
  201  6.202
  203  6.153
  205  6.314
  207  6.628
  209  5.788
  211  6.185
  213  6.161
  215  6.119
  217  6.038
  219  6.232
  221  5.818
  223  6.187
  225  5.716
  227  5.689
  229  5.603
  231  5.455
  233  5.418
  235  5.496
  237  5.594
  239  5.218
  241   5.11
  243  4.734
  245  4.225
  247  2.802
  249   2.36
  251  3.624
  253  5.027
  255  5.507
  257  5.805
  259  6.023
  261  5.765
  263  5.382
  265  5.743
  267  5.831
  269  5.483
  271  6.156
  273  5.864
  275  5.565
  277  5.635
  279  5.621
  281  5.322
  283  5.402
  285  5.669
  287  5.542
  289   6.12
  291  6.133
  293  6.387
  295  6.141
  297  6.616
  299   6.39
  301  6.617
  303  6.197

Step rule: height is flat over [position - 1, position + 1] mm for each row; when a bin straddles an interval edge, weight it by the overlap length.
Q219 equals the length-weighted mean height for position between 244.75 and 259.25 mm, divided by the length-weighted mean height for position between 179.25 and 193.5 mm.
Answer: 0.8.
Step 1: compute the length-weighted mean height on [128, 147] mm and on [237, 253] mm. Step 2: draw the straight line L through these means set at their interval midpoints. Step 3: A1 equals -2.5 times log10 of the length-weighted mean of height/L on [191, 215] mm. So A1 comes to -0.23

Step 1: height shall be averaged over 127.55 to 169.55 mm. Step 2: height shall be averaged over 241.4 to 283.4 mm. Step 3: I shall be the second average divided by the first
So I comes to 0.8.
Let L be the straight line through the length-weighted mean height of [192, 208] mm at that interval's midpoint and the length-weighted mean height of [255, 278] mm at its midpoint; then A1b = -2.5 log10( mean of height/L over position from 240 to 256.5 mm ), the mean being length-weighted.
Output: 0.36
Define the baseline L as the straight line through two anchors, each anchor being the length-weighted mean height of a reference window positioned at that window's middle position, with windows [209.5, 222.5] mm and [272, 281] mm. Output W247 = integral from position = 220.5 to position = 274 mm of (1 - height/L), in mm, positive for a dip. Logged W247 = 5.56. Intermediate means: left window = 6.08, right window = 5.63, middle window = 5.24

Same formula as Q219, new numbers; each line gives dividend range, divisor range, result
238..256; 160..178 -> 0.73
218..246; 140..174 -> 0.90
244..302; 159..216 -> 0.92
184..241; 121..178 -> 0.98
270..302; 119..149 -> 0.98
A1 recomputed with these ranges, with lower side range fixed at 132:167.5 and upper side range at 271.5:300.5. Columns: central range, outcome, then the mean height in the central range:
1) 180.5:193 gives 0.066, 5.71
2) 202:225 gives -0.019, 6.13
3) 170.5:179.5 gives 0.080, 5.65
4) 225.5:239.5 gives 0.090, 5.51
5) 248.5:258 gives 0.286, 4.58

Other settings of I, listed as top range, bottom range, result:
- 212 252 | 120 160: 0.85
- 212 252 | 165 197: 0.90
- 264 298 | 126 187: 0.98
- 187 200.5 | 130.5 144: 0.97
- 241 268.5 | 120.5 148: 0.80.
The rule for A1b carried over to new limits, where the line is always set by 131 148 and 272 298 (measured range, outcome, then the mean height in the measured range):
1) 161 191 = 0.07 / 5.73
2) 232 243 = 0.12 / 5.31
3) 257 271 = 0.03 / 5.74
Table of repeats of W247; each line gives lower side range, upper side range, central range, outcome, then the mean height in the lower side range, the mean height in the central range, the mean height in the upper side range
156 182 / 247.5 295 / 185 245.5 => -1.5 mm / 5.81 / 5.8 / 5.46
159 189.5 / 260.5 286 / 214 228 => -0.6 mm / 5.76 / 5.97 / 5.65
